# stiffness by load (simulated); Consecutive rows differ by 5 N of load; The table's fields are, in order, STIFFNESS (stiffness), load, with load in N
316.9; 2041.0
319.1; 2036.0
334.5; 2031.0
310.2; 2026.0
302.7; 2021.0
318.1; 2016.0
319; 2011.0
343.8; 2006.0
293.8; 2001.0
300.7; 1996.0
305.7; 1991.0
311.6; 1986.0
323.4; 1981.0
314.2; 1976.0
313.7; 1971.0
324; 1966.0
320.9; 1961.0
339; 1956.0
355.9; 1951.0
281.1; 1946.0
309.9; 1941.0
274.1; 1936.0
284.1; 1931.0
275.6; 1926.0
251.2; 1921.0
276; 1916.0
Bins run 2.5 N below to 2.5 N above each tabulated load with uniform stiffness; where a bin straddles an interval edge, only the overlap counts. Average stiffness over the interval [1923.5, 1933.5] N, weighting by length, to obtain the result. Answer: 280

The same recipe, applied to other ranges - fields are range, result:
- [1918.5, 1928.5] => 263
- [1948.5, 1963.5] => 339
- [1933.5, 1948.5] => 288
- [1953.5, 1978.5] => 322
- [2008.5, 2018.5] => 319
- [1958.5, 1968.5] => 322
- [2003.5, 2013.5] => 331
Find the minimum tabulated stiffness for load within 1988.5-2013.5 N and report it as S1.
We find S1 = 293.8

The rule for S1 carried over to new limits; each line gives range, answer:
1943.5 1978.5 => 281.1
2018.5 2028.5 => 302.7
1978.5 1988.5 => 311.6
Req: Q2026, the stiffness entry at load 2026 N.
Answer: 310.2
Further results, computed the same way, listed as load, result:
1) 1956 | 339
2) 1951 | 355.9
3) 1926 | 275.6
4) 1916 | 276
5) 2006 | 343.8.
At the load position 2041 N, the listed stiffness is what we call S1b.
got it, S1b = 316.9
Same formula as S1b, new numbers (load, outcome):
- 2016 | 318.1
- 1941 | 309.9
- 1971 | 313.7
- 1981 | 323.4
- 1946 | 281.1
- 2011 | 319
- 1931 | 284.1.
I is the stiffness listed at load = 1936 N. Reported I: 274.1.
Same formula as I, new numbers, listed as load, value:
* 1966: 324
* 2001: 293.8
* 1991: 305.7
